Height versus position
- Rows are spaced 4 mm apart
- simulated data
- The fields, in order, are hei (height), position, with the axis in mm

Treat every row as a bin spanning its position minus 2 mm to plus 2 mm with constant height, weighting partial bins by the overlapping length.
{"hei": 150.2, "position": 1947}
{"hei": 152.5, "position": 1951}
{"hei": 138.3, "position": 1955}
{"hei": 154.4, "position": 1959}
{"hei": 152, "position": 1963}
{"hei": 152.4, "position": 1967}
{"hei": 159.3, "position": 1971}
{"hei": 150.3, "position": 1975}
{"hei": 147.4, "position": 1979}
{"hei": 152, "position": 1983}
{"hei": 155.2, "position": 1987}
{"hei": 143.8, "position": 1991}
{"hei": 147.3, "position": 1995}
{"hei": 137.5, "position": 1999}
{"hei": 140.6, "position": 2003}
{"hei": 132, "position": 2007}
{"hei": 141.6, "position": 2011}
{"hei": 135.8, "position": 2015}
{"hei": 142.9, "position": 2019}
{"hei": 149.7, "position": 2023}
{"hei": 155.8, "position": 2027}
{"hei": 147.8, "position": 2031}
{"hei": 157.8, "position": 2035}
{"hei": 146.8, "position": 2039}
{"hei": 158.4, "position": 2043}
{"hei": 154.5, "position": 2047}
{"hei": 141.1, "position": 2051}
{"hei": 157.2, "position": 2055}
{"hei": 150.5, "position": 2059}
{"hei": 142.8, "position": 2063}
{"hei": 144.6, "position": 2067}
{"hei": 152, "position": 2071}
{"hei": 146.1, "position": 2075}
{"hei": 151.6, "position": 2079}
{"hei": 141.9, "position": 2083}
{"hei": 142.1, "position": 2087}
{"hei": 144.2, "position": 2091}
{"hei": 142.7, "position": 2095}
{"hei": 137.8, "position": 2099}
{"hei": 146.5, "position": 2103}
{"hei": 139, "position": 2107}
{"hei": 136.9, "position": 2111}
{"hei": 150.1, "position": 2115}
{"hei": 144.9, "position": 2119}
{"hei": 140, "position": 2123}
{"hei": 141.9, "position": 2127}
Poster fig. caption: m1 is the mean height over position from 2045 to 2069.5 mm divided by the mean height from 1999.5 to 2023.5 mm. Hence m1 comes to 1.1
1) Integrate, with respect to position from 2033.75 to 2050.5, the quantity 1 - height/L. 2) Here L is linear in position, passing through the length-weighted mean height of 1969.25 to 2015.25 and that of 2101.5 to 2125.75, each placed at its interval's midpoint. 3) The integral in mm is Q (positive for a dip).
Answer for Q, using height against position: -1.0 mm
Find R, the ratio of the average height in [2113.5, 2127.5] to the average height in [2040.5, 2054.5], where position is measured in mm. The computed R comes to 0.95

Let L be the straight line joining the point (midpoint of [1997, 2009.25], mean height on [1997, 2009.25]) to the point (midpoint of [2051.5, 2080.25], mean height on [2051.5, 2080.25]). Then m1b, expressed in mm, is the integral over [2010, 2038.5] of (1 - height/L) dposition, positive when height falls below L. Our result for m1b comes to -1.3 mm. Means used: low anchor 137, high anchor 149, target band 148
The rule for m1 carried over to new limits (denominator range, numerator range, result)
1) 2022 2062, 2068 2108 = 0.95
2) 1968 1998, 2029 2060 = 1.01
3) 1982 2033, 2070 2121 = 1.00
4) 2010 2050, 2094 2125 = 0.95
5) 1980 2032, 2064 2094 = 1.01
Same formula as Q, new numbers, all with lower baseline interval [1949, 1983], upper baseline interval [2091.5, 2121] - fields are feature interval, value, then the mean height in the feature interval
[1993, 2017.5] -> 1.55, 139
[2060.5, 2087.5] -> -0.30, 146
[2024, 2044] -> -0.82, 153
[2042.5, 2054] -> -0.38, 151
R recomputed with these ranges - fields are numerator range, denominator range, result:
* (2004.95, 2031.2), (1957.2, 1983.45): 0.94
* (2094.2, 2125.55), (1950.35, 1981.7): 0.94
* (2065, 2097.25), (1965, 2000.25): 0.97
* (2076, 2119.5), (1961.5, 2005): 0.96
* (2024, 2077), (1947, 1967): 1.00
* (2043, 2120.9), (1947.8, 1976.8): 0.96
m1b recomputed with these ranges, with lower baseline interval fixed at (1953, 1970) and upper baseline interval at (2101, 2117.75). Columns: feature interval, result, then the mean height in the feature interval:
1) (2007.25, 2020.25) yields 0.76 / 139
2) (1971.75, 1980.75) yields -0.07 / 150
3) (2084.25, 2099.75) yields 0.21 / 142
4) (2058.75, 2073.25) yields -0.19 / 147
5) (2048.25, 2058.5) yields -0.28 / 150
